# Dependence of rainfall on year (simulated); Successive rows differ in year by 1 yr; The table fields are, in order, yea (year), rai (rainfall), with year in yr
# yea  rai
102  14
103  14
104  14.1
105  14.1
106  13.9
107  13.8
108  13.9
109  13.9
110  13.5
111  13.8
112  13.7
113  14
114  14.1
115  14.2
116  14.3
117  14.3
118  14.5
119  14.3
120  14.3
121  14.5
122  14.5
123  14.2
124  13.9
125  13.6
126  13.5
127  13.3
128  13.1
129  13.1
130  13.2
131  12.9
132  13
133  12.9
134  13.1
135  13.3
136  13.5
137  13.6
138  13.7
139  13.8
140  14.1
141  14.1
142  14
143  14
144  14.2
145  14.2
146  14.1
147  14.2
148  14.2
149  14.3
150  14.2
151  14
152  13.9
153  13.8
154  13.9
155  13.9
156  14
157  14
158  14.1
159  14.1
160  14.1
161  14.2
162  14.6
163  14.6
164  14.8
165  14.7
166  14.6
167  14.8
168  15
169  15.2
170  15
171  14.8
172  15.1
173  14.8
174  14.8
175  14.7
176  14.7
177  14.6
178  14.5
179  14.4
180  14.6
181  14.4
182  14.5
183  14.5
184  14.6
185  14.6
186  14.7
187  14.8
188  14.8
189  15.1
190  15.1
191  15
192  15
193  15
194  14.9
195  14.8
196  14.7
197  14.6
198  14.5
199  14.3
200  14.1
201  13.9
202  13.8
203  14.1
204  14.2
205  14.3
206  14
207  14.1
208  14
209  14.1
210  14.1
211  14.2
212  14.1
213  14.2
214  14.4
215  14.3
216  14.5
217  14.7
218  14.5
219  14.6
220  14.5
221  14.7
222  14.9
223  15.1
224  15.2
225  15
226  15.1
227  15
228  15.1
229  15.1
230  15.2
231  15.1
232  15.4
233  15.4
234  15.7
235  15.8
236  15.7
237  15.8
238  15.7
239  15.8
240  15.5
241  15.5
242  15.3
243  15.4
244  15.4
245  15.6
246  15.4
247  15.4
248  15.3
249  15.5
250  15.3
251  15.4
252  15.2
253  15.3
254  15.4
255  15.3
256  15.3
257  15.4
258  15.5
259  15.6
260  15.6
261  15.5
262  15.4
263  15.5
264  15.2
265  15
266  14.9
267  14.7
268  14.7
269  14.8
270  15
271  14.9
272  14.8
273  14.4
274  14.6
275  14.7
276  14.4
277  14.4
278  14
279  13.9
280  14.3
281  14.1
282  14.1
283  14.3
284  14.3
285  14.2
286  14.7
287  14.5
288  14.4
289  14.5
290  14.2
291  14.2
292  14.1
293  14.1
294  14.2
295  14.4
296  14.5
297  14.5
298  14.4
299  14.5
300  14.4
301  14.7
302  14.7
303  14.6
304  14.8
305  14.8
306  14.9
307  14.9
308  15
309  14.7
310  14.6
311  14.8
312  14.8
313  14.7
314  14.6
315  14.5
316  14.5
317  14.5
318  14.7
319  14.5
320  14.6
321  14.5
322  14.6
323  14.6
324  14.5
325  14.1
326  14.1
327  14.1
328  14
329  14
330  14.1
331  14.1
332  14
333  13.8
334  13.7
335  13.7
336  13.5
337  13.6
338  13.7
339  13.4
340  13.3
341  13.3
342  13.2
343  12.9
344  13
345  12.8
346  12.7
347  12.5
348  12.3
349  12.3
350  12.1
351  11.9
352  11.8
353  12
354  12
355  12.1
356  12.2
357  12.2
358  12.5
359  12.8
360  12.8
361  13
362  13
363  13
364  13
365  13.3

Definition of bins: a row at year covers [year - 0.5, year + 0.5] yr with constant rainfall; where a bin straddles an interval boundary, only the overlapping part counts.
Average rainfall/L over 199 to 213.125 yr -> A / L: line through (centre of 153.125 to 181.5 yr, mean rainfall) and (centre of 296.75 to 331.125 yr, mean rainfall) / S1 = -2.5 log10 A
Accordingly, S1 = 0.03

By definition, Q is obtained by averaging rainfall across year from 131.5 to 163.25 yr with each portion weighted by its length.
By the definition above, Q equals 13.9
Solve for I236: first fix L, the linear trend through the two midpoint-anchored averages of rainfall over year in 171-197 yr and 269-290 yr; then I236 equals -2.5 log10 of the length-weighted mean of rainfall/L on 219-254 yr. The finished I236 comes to -0.05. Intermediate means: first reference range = 14.7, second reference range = 14.4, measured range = 15.3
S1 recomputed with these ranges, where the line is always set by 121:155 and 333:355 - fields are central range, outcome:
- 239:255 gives -0.16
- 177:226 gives -0.08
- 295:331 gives -0.12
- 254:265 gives -0.17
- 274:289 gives -0.10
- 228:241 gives -0.16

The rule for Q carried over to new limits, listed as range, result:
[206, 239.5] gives 14.9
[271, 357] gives 14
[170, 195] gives 14.8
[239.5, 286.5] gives 15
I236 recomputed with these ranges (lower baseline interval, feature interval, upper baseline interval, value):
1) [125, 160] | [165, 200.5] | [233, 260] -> -0.02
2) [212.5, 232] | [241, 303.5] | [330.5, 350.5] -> -0.05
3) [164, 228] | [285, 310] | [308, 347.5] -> -0.03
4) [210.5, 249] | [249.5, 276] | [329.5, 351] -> -0.04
